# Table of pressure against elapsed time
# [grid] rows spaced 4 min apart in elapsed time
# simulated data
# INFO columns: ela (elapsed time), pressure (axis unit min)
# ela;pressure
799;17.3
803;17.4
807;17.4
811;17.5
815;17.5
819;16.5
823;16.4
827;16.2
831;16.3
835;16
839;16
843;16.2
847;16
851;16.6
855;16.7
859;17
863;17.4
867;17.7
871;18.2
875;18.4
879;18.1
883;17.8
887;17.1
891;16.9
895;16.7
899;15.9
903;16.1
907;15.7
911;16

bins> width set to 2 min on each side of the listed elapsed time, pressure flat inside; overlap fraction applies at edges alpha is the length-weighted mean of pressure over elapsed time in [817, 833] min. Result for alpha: 16.3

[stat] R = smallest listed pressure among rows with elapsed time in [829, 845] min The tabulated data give 16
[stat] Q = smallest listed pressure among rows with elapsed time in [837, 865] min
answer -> 16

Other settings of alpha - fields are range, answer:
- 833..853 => 16.2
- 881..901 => 16.9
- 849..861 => 16.8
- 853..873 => 17.4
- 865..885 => 18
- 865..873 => 17.9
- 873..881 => 18.2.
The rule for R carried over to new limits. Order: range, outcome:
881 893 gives 16.9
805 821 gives 16.5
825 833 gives 16.2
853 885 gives 16.7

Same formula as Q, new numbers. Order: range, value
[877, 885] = 17.8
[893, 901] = 15.9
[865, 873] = 17.7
